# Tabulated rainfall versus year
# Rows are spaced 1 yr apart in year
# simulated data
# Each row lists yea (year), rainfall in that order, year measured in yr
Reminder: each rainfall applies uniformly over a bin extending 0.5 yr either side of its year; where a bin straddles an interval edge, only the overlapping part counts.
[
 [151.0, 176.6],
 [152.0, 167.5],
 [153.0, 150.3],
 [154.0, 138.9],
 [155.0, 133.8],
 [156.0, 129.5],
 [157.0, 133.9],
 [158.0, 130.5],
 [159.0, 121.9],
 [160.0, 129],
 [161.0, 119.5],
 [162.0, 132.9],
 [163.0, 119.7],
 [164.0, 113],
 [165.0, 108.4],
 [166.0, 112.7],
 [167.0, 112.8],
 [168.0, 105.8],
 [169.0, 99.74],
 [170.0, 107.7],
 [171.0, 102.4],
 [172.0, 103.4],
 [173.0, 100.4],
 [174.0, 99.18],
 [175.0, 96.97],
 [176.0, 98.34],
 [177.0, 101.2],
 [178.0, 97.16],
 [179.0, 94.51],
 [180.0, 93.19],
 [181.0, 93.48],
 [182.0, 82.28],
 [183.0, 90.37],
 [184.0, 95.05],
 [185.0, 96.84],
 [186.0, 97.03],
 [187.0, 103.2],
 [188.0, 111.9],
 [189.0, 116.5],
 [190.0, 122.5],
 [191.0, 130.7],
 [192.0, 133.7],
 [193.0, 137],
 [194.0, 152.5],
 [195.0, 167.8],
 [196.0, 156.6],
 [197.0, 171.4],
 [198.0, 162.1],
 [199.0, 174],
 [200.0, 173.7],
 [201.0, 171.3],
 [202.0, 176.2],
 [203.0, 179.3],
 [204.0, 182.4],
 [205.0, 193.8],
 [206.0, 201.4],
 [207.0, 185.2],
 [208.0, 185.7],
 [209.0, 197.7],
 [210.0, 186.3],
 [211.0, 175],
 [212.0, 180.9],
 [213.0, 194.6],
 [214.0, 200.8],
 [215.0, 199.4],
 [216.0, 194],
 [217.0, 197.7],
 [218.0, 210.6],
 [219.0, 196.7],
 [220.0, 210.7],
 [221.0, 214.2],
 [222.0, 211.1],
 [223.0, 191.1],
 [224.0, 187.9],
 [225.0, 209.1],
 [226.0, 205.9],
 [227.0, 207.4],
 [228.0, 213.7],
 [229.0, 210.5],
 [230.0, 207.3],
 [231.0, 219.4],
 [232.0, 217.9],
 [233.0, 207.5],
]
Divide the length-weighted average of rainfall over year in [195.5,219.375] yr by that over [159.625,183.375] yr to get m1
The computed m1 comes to 1.77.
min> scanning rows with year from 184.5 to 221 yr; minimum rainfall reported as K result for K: 96.84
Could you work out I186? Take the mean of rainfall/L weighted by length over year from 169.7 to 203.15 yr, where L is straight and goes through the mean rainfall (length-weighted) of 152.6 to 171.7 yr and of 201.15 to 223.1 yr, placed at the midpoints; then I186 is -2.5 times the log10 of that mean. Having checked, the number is 0.27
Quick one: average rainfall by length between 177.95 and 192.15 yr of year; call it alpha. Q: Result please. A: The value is 103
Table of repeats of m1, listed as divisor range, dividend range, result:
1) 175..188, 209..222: 2.06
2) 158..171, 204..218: 1.67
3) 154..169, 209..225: 1.62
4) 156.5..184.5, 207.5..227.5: 1.85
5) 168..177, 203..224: 1.92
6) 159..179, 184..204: 1.32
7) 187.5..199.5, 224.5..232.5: 1.46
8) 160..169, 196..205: 1.51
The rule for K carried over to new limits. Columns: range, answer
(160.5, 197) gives 82.28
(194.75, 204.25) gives 156.6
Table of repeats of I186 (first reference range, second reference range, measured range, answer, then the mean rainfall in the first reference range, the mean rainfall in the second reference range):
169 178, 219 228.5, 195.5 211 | -0.11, 101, 205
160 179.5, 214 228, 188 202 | 0.03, 107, 203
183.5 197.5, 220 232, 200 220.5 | -0.11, 128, 208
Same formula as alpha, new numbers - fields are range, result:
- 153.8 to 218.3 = 139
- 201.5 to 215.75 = 189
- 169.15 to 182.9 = 97.5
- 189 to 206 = 161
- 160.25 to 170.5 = 114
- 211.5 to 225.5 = 200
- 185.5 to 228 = 176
